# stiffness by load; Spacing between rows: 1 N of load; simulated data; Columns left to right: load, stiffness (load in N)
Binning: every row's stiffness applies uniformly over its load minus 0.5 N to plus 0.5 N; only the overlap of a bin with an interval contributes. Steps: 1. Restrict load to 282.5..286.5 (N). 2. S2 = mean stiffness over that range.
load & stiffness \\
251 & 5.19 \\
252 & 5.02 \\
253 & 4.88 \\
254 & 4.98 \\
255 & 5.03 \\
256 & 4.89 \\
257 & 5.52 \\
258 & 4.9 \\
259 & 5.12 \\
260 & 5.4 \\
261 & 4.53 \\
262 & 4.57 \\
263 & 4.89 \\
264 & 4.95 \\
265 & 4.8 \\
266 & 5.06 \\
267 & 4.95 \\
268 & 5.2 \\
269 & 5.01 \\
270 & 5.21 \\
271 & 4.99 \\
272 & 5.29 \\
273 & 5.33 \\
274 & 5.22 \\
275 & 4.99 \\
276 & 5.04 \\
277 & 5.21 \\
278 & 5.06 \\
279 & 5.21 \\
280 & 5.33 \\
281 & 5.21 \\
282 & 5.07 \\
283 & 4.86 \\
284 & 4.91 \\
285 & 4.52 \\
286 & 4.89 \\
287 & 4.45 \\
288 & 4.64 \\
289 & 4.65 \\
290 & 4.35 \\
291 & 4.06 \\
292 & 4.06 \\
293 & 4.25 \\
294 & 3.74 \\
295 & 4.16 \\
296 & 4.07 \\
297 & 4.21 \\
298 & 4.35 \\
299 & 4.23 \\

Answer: 4.79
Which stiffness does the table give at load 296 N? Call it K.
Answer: 4.07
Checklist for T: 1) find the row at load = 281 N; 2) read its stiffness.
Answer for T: 5.21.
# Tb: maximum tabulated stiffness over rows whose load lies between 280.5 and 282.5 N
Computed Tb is 5.21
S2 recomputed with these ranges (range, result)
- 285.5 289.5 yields 4.66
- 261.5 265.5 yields 4.8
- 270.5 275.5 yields 5.16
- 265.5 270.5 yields 5.09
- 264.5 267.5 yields 4.94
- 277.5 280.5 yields 5.2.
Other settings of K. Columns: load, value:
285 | 4.52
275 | 4.99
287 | 4.45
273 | 5.33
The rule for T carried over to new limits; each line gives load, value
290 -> 4.35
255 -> 5.03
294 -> 3.74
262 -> 4.57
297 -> 4.21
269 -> 5.01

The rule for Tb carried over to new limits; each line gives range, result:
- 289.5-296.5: 4.35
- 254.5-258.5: 5.52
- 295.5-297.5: 4.21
